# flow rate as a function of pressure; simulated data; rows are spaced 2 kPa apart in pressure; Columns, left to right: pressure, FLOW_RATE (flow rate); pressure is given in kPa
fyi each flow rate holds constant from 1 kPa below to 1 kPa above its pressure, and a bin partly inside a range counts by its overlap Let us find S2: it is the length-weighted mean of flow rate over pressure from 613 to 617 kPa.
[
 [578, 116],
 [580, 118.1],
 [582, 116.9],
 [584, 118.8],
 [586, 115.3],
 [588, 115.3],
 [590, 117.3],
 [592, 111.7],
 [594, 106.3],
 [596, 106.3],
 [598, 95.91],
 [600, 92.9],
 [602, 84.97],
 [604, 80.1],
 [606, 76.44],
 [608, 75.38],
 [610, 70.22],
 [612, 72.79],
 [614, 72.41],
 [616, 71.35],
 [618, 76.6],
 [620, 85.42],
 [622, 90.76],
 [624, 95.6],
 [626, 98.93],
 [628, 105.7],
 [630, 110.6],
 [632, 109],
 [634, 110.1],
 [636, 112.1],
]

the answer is 71.9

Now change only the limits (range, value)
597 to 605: 88.5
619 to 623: 88.1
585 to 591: 116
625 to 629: 102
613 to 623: 79.3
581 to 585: 118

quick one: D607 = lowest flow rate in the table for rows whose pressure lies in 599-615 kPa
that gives 70.22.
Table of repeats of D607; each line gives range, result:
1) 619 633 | 85.42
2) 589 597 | 106.3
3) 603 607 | 76.44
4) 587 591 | 115.3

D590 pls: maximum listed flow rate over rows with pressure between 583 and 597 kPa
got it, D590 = 118.8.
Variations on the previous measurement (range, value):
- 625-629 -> 105.7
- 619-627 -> 98.93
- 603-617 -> 80.1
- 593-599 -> 106.3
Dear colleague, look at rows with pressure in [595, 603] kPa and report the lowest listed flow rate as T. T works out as 84.97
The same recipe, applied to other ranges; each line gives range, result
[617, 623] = 76.6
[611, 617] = 71.35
